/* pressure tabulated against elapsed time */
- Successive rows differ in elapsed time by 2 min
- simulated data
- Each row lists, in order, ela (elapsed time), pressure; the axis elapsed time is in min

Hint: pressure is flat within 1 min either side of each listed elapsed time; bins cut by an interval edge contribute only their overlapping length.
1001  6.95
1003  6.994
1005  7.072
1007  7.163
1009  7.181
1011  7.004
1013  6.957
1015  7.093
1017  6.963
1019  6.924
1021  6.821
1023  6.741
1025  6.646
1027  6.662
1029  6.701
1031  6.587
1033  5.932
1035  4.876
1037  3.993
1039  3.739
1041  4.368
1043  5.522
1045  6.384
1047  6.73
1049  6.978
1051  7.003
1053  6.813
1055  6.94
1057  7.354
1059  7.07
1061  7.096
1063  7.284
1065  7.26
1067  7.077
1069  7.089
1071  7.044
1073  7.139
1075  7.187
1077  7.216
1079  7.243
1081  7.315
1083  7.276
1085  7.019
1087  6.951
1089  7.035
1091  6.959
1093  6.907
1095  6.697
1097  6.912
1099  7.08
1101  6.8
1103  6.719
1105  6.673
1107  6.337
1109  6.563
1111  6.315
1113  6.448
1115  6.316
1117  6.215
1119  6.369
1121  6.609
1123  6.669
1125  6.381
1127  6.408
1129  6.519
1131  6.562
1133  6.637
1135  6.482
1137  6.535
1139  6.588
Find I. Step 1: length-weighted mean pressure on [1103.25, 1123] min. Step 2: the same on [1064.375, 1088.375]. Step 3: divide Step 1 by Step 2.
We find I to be 0.9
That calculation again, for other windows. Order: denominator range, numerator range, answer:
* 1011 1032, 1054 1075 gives 1.05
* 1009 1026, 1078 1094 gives 1.03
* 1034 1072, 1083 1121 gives 1.06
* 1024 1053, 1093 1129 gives 1.11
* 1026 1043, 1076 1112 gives 1.28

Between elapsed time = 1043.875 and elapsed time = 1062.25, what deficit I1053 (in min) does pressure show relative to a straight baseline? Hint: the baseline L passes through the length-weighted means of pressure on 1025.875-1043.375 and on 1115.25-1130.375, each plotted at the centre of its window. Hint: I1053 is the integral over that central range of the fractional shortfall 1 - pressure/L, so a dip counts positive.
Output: -4.3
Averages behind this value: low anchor 5.38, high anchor 6.45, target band 6.93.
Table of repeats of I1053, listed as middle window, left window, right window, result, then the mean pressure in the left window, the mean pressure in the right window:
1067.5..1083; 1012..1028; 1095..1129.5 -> -1.2 min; 6.85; 6.55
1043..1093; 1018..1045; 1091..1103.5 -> -4.9 min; 5.83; 6.87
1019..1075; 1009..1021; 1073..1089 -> 4.9 min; 6.99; 7.16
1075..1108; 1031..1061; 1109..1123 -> -3.5 min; 6.04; 6.41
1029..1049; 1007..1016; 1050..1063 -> 4.4 min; 7.07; 7.06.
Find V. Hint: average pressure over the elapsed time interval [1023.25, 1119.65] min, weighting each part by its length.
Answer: 6.6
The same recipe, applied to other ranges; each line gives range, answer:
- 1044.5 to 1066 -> 7.01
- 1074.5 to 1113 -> 6.89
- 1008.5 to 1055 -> 6.29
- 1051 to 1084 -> 7.15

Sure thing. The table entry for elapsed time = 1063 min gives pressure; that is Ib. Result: 7.284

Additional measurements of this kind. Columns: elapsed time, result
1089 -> 7.035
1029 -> 6.701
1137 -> 6.535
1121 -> 6.609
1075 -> 7.187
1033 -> 5.932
